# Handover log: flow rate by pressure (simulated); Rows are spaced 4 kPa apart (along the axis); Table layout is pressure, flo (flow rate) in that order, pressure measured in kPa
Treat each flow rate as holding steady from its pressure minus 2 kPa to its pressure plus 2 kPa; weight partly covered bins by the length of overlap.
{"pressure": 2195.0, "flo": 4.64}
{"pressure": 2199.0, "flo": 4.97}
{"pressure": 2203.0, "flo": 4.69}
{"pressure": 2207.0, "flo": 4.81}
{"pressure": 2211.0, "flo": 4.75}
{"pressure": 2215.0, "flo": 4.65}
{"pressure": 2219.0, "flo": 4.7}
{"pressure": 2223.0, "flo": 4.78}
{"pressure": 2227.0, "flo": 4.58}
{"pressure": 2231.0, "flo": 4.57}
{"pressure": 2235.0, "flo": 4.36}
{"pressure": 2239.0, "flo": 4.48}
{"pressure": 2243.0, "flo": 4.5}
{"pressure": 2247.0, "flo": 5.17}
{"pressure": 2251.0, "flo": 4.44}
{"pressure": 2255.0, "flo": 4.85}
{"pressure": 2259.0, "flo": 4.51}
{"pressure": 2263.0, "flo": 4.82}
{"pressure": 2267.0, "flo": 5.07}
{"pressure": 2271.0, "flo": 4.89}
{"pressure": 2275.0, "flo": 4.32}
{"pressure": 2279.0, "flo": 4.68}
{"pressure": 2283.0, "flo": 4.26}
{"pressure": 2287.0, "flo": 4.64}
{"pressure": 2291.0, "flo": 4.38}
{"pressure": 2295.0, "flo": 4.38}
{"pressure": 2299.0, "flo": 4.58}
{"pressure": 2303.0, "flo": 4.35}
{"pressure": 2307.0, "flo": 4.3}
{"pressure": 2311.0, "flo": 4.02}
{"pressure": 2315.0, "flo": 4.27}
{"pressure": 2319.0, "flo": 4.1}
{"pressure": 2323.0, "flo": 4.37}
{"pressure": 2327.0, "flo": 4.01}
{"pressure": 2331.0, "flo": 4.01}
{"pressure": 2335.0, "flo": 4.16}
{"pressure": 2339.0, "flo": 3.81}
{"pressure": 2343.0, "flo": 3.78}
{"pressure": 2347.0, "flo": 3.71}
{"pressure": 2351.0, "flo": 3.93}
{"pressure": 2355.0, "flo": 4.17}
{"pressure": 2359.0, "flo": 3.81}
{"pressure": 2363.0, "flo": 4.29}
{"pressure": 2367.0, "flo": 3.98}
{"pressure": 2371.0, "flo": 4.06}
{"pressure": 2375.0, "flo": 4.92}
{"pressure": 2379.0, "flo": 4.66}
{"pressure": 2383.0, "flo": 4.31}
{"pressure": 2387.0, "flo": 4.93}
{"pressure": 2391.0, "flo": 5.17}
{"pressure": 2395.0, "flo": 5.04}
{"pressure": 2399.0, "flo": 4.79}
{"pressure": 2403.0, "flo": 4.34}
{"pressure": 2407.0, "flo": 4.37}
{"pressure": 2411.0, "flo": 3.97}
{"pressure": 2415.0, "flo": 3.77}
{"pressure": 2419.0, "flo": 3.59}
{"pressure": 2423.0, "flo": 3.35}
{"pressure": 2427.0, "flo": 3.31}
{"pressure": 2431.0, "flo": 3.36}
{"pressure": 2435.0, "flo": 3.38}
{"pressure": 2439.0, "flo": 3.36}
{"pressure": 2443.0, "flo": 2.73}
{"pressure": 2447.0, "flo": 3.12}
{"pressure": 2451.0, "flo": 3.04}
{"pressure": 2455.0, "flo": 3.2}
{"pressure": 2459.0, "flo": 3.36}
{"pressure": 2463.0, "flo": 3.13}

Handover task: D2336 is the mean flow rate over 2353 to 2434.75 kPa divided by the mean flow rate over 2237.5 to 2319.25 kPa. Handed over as 0.9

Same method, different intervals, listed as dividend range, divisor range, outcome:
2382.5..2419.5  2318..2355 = 1.12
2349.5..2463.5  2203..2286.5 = 0.84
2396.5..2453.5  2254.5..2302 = 0.79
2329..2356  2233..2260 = 0.85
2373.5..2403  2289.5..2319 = 1.11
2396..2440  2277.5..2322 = 0.88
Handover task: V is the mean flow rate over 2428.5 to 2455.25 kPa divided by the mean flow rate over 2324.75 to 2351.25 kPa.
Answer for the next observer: 0.81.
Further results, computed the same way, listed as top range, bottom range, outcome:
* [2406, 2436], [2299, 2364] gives 0.89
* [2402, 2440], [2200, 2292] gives 0.79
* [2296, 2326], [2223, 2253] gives 0.93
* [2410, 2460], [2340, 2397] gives 0.77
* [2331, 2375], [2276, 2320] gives 0.92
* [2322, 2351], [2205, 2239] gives 0.85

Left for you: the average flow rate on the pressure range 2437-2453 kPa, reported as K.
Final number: 3.06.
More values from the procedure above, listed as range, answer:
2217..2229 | 4.69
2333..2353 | 3.88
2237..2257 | 4.69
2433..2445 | 3.16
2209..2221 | 4.7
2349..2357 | 4.05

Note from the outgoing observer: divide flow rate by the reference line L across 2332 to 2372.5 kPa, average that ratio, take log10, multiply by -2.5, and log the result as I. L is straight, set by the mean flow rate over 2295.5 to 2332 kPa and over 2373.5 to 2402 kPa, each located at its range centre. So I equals 0.14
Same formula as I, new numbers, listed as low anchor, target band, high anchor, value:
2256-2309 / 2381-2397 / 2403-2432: -0.24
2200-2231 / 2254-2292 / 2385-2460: -0.04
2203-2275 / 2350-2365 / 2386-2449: 0.03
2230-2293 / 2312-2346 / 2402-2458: 0.03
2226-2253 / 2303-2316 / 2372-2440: 0.05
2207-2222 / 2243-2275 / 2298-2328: -0.06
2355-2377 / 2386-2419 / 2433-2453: -0.21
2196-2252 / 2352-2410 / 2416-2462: -0.22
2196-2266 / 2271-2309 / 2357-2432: 0.02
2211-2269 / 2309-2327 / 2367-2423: 0.09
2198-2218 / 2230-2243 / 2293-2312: 0.04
